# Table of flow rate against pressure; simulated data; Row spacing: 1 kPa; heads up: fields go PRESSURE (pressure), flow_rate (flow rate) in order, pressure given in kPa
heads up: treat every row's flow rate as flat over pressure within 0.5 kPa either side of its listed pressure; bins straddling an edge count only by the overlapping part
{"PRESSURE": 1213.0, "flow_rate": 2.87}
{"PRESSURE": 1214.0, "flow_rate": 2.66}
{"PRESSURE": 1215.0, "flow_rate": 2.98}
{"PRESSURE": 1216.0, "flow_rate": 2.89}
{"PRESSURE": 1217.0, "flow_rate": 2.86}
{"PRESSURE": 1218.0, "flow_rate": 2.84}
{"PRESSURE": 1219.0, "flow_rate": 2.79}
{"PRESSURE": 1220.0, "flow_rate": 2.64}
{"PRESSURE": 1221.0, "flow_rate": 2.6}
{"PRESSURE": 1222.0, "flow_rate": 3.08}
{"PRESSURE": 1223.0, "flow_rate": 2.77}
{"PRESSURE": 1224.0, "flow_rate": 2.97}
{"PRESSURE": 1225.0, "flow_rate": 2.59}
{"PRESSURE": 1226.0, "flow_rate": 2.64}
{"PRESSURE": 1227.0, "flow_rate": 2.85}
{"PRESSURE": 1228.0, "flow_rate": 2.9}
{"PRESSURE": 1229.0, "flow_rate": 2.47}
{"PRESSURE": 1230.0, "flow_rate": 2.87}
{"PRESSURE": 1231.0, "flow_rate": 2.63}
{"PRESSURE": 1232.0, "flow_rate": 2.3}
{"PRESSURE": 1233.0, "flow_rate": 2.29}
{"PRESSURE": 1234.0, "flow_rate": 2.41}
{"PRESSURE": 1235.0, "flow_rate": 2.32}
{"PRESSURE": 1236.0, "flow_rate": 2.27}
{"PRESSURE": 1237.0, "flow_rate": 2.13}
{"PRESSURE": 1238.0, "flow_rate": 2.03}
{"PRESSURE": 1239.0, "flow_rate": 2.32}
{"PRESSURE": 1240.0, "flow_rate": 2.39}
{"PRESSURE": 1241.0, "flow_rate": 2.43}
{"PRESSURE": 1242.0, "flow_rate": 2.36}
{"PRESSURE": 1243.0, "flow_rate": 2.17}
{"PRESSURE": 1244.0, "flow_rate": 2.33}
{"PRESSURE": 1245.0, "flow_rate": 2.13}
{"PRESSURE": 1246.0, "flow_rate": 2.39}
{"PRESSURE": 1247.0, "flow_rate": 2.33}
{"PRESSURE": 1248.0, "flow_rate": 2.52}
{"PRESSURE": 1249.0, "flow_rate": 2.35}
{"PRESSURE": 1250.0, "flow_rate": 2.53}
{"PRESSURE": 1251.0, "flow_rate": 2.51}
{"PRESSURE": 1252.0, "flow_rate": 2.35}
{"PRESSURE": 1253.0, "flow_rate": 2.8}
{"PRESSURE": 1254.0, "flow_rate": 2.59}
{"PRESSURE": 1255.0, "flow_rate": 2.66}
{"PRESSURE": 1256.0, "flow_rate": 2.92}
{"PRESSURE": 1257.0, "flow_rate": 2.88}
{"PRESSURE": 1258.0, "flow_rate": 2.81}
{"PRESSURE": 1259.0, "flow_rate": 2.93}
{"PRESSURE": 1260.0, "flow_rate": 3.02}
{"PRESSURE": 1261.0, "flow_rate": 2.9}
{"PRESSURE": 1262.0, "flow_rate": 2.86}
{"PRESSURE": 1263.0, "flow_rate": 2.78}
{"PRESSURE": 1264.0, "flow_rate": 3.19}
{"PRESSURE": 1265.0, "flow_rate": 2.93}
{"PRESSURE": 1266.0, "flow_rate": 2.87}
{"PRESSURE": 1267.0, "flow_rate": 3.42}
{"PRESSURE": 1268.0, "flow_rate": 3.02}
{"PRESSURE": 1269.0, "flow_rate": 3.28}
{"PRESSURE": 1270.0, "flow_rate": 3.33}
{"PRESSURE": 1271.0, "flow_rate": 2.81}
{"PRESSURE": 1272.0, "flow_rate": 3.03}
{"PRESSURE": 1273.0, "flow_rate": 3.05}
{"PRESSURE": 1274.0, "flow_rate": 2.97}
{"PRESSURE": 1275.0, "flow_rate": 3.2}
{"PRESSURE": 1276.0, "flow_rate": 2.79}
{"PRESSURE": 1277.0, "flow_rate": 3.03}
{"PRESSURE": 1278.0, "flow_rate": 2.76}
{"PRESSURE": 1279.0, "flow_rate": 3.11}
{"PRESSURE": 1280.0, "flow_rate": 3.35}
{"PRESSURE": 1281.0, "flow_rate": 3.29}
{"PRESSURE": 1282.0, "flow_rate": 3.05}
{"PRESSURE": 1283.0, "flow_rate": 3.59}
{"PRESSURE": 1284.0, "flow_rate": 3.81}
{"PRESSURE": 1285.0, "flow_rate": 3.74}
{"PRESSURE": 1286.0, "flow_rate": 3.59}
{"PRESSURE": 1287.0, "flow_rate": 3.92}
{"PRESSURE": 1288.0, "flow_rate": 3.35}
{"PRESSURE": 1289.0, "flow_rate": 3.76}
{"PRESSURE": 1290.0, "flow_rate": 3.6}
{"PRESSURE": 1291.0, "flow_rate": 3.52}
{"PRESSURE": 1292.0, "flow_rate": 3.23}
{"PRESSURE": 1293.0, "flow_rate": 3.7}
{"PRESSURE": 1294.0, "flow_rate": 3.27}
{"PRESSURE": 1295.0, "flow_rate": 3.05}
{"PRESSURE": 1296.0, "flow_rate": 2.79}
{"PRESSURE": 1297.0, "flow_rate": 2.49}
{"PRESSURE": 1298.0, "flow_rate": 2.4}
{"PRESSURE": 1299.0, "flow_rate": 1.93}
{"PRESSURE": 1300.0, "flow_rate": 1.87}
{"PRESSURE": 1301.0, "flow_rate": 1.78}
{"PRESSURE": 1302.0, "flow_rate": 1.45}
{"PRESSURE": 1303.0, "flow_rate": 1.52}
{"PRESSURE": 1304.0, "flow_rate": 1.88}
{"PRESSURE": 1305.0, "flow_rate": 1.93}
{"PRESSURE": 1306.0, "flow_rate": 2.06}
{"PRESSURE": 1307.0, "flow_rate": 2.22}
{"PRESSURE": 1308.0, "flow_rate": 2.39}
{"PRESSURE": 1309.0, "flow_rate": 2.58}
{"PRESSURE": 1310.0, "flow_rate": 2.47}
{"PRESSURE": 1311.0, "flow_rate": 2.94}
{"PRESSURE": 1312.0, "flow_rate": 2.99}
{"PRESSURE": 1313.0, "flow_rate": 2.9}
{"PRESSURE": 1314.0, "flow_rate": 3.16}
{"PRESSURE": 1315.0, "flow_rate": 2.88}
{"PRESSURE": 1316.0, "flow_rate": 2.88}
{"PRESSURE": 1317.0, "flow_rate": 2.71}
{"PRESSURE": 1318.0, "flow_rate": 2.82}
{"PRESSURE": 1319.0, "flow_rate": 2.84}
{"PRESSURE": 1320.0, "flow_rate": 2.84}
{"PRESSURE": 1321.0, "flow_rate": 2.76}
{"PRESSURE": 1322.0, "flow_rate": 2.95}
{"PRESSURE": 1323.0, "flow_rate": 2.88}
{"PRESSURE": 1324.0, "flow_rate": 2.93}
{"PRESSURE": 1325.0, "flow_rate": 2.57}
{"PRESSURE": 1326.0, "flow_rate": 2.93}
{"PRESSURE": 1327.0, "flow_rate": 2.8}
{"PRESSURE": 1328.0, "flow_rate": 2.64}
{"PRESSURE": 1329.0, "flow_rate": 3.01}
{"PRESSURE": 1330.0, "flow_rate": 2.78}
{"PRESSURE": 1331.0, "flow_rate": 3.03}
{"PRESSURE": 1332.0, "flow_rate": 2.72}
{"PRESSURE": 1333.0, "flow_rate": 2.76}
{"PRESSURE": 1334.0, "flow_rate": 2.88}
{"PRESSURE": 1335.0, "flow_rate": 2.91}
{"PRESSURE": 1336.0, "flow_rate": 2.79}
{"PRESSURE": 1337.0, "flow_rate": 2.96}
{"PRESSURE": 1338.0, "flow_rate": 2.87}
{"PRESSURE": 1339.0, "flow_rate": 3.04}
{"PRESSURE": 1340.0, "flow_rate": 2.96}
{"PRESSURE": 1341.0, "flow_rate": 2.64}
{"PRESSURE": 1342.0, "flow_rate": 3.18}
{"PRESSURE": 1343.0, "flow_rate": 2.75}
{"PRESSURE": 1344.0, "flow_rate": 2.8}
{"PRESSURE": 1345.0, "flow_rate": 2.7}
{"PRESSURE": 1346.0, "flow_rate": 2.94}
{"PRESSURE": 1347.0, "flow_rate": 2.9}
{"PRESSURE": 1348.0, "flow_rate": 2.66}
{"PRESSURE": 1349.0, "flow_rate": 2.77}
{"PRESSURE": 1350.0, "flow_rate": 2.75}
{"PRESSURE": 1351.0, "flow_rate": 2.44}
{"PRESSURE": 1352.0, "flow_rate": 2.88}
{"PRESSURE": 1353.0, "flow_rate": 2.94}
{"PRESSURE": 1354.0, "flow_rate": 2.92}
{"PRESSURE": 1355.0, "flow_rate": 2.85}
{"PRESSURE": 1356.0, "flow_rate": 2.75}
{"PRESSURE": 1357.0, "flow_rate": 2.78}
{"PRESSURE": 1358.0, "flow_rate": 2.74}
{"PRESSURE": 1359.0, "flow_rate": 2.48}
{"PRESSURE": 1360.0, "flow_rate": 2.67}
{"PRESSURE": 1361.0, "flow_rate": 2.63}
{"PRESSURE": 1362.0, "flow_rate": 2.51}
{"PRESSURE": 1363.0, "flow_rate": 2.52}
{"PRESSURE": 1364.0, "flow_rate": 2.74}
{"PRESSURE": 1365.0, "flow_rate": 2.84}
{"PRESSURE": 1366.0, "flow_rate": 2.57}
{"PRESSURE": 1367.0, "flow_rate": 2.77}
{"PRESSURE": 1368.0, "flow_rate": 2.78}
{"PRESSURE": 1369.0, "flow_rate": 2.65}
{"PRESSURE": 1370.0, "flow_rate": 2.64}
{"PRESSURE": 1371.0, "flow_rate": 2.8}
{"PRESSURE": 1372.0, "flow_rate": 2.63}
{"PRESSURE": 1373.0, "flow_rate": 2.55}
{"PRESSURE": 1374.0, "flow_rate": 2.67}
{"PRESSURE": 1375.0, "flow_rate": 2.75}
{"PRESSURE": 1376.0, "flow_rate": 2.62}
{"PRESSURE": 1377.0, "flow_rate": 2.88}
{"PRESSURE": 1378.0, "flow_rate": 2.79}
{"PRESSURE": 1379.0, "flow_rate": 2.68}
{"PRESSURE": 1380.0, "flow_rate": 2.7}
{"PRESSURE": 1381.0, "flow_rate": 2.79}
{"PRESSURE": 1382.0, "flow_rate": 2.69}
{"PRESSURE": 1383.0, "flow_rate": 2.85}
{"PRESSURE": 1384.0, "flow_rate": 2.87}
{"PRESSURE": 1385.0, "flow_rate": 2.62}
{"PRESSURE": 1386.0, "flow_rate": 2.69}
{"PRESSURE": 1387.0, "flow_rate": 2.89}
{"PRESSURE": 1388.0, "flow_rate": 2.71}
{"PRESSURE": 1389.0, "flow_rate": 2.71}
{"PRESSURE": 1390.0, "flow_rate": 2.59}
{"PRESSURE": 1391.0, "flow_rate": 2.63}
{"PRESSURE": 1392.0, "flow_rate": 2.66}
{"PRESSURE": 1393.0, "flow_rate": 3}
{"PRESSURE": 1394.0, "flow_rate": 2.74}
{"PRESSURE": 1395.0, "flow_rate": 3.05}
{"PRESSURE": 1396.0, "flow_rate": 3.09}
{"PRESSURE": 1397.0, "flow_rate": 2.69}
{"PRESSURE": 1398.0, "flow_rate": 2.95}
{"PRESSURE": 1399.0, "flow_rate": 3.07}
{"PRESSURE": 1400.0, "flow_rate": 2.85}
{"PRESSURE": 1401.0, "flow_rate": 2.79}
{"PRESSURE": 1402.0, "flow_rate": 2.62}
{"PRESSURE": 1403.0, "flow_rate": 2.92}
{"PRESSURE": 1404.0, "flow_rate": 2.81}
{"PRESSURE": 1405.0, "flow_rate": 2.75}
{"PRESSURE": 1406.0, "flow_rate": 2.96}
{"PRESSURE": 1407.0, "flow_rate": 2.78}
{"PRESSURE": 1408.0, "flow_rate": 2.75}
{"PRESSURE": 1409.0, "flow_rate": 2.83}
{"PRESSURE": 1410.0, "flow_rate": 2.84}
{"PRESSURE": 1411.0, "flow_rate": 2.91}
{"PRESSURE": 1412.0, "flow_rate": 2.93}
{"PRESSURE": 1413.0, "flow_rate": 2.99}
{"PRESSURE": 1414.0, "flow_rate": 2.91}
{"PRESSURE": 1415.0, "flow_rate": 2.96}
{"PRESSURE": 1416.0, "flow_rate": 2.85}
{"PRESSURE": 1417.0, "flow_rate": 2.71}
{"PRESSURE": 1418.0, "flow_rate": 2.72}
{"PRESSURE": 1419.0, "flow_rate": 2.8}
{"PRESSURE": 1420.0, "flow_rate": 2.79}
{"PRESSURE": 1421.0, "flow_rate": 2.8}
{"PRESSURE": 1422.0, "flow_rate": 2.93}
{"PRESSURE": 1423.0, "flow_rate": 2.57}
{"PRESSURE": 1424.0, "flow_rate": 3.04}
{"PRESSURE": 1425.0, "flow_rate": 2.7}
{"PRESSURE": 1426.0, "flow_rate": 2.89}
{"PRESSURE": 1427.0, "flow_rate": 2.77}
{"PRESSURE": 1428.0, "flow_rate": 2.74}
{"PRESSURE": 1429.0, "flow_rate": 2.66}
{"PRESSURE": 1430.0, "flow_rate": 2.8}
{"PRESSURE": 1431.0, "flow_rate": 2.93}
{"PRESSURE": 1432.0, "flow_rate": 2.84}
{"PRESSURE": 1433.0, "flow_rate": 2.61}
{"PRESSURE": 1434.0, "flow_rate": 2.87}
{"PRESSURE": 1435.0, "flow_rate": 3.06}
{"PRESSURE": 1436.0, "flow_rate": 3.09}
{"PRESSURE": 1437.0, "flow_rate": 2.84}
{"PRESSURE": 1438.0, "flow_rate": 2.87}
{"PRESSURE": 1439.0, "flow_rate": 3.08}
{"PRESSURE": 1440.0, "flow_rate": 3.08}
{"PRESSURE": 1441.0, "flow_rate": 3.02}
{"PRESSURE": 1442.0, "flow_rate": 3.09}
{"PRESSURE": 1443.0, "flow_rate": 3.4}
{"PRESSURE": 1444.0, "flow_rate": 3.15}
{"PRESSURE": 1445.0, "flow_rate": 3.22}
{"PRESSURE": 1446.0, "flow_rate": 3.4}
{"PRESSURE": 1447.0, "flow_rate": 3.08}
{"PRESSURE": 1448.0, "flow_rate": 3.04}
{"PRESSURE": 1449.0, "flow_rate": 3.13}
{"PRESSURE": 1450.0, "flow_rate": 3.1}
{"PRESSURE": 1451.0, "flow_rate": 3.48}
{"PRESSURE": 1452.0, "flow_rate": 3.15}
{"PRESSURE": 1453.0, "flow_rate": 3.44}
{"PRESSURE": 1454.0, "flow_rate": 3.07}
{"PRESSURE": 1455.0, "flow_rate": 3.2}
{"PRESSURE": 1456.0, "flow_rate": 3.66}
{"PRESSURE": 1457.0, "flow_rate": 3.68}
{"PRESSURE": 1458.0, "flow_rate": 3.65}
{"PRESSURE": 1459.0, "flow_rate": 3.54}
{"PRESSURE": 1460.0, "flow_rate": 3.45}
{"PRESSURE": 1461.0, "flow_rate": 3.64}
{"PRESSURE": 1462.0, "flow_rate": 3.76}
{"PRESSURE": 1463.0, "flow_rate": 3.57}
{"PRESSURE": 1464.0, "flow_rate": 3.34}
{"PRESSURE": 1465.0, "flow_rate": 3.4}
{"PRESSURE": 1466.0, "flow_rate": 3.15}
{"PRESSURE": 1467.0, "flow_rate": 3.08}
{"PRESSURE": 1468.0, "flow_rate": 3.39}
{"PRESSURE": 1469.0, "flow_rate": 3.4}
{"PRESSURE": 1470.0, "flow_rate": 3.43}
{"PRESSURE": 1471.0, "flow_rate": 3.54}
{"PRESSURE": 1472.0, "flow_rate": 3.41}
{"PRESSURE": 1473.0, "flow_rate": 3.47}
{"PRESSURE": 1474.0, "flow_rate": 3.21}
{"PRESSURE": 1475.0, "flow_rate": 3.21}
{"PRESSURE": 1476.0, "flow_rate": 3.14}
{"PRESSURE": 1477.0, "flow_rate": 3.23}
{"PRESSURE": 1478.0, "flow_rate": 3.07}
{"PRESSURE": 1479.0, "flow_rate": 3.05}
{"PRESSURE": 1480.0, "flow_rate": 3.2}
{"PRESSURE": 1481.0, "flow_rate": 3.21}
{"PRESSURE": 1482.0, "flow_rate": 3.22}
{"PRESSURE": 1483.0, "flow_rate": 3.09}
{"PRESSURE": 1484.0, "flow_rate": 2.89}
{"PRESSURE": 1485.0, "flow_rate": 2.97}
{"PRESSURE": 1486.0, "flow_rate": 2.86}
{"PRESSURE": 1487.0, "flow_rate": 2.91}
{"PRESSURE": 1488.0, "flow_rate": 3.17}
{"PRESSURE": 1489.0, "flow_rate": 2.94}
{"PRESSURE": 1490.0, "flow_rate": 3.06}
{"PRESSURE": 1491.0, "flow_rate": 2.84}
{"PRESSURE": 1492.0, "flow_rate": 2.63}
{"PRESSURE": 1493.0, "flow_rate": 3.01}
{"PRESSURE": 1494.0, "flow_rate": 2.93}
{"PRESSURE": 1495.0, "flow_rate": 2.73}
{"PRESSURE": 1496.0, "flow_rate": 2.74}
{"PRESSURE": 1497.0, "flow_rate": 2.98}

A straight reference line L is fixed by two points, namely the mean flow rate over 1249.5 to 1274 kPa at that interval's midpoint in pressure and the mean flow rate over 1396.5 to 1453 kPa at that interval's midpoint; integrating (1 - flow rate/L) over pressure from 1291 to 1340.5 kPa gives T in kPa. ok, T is 3.8 kPa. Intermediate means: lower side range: 2.9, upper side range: 2.93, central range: 2.68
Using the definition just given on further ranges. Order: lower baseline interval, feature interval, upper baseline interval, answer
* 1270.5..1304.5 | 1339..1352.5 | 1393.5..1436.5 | 0.47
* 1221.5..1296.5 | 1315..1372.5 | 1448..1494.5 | 4.32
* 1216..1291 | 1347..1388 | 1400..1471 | 3.49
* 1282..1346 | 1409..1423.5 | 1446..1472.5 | 1.71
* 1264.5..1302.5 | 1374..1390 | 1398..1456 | 1.29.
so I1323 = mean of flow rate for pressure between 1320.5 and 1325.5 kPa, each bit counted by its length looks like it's 2.82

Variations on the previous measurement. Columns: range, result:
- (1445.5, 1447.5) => 3.24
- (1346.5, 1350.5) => 2.77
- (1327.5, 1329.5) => 2.83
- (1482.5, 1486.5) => 2.95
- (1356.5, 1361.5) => 2.66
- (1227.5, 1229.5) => 2.69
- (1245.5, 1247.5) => 2.36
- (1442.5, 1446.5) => 3.29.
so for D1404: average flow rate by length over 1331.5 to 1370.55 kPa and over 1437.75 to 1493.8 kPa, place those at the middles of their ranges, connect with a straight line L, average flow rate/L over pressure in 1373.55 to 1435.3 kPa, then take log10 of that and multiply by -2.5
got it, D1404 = 0.065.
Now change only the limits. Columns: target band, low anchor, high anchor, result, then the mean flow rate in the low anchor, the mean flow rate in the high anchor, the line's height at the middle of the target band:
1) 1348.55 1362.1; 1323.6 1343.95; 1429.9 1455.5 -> 0.07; 2.86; 3.08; 2.9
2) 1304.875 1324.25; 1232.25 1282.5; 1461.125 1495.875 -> 0.05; 2.72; 3.16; 2.84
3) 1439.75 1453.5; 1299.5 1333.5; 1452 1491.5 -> -0.01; 2.58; 3.27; 3.16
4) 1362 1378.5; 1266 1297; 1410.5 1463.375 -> 0.17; 3.26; 3.07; 3.15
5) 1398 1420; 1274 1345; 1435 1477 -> 0.11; 2.86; 3.29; 3.15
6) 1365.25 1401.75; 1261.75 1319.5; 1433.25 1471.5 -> 0.13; 2.9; 3.27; 3.11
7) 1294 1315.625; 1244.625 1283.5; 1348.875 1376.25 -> 0.17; 2.88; 2.7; 2.81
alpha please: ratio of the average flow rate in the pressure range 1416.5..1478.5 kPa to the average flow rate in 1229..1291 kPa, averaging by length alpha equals 1.10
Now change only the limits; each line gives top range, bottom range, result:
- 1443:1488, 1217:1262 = 1.27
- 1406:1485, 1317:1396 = 1.12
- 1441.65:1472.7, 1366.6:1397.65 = 1.22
